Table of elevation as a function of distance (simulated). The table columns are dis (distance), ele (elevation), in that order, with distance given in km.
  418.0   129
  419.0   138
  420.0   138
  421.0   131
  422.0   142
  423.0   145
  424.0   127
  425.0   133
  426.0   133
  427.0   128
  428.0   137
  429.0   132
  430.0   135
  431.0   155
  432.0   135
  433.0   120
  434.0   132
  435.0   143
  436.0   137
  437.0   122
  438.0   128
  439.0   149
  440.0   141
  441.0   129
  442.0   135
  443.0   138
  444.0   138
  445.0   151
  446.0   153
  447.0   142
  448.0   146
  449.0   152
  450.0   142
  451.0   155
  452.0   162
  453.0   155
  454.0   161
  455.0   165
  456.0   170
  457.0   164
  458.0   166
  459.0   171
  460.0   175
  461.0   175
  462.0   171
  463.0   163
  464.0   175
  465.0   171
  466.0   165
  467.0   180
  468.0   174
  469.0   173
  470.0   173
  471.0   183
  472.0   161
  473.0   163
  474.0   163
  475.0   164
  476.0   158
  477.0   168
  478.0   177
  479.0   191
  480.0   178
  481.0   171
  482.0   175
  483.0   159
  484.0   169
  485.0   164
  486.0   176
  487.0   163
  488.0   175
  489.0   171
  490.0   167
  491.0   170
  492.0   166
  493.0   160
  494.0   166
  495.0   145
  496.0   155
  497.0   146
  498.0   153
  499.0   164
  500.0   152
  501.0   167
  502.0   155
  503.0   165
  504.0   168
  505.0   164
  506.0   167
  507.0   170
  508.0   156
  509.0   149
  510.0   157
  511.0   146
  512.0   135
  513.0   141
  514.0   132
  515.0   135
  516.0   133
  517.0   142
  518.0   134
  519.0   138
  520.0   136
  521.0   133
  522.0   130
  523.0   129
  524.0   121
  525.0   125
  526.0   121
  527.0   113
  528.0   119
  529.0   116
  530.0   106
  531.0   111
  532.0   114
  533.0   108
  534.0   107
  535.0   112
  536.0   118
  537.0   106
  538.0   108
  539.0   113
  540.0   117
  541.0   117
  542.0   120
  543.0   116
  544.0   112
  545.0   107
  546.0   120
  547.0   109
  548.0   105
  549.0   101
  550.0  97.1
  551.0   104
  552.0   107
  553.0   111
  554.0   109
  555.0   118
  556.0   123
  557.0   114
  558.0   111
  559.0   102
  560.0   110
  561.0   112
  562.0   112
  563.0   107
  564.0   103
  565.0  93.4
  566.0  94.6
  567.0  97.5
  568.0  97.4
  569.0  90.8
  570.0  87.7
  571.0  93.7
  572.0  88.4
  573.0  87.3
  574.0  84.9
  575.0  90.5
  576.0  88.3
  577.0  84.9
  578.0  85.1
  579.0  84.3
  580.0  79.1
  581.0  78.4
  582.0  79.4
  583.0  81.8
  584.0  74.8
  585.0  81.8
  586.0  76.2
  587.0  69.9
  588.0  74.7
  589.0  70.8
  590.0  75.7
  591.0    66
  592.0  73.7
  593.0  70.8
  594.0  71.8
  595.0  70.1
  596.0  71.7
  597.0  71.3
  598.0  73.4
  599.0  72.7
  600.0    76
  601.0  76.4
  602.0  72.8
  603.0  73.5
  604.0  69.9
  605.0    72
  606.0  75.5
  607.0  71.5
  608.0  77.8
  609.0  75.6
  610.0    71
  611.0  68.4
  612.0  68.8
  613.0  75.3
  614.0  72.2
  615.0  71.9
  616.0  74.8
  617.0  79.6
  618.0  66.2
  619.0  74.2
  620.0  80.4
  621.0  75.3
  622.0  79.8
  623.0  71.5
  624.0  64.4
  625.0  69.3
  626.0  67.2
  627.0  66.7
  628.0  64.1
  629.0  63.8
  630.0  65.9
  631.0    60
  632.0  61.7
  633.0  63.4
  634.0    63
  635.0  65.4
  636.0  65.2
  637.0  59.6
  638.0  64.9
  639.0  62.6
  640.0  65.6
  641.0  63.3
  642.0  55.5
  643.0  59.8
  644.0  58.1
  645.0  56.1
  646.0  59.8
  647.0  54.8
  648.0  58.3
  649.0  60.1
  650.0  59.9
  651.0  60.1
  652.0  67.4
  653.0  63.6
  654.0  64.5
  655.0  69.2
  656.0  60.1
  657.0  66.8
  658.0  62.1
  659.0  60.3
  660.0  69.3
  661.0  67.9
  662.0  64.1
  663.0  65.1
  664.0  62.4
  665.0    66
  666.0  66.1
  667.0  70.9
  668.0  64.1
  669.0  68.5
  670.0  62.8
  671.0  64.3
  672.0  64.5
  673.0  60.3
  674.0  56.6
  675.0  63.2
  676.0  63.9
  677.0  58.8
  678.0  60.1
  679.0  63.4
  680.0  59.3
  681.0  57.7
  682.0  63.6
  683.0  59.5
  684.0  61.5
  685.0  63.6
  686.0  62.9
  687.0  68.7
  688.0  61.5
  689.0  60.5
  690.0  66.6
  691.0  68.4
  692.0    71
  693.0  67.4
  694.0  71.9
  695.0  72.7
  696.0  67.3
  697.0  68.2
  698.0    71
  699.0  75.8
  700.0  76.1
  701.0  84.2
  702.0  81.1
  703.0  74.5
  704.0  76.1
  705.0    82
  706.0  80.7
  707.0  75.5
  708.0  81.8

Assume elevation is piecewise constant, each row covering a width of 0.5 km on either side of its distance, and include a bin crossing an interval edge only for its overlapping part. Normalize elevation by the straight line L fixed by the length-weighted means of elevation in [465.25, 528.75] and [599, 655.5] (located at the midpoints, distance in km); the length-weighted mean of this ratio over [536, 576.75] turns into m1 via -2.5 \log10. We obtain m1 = 0.107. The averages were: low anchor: 156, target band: 105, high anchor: 67.4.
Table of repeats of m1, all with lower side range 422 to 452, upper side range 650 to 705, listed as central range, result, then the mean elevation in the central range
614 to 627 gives 0.15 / 72.6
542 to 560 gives -0.06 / 110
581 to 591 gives 0.23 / 75.7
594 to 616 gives 0.21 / 72.8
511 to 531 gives -0.13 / 128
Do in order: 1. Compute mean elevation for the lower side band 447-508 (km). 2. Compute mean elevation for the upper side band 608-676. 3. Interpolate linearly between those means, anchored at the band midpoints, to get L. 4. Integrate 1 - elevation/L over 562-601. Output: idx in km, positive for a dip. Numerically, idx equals 7.69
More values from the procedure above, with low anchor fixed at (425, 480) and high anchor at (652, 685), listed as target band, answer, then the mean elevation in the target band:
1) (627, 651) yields 4.6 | 61.4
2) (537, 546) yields 0.3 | 114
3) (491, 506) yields -2.7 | 160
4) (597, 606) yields 1.8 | 73.3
